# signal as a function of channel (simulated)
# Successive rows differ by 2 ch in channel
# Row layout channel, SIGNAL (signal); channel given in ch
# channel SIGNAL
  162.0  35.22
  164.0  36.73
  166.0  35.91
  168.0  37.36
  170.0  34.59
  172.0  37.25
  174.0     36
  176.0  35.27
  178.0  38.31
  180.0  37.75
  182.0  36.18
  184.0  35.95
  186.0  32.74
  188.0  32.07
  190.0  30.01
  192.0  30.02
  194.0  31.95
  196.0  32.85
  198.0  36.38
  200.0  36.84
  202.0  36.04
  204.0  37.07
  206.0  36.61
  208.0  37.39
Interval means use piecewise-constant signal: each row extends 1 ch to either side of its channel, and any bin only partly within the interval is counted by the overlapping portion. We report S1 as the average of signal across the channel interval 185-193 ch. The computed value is 31.2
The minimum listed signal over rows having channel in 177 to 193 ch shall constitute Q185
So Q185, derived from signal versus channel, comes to 30.01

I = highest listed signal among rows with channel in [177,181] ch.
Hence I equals 38.31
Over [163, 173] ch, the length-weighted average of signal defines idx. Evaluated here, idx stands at 36.4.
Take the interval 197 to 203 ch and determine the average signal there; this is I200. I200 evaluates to 36.4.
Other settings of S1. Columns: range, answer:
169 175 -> 35.9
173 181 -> 36.8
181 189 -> 34.2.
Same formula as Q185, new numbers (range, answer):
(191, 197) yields 30.02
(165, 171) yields 34.59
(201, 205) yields 36.04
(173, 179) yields 35.27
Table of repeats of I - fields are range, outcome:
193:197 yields 32.85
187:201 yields 36.84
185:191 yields 32.74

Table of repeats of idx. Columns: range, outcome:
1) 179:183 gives 37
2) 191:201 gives 33.6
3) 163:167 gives 36.3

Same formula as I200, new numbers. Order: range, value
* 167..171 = 36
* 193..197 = 32.4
